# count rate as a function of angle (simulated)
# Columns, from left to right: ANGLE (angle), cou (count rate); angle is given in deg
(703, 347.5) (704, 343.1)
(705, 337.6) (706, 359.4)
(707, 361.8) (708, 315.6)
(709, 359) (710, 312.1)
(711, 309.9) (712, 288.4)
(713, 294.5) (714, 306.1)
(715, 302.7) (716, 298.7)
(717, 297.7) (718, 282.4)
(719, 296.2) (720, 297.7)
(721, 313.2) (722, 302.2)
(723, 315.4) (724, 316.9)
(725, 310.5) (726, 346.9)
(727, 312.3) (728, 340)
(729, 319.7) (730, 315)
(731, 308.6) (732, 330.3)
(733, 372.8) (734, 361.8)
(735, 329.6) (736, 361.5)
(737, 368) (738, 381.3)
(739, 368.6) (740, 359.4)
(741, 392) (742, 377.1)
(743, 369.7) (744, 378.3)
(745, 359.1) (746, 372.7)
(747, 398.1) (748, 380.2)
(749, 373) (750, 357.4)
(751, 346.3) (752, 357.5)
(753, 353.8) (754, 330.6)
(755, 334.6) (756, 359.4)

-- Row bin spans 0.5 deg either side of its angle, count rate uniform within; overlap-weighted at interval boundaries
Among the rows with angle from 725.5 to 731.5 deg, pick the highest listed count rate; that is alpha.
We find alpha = 346.9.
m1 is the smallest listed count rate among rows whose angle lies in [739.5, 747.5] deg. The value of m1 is 359.1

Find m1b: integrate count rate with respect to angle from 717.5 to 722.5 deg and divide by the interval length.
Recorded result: 298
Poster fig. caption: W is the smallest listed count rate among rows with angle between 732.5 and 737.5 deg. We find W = 329.6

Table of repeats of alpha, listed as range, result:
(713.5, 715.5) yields 306.1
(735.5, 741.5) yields 392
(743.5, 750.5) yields 398.1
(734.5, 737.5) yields 368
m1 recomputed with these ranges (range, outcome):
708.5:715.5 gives 288.4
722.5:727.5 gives 310.5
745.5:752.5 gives 346.3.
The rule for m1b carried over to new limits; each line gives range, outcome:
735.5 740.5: 368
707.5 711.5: 324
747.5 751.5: 364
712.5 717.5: 300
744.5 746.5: 366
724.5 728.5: 327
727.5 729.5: 330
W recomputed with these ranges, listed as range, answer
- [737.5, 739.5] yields 368.6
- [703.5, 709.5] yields 315.6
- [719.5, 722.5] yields 297.7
